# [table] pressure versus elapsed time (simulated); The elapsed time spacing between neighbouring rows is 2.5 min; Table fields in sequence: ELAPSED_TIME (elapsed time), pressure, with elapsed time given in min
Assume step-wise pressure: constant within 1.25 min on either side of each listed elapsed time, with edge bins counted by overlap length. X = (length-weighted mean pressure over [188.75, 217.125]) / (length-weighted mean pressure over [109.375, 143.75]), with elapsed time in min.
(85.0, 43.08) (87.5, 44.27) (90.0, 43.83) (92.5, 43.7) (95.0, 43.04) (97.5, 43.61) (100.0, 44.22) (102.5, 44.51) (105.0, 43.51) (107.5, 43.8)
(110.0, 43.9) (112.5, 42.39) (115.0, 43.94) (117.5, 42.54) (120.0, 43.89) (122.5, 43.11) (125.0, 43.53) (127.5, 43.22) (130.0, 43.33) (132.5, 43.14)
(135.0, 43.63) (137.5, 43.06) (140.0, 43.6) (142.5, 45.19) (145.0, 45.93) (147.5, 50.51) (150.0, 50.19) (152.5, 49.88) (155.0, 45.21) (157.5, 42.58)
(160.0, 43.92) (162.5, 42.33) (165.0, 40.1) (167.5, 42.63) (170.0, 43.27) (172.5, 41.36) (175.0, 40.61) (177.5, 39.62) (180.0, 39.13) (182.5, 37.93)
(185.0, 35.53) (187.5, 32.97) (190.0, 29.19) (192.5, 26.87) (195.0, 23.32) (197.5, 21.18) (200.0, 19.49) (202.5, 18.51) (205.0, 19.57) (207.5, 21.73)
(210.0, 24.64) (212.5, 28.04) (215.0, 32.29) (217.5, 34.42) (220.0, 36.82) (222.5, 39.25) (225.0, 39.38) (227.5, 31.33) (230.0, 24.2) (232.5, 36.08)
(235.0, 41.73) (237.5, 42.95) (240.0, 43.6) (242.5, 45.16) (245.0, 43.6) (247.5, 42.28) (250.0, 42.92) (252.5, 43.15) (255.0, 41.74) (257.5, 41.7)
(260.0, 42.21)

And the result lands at 0.6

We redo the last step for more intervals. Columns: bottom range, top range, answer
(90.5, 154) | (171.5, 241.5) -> 0.72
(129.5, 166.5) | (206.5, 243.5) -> 0.78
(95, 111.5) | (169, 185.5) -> 0.91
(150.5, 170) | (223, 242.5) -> 0.86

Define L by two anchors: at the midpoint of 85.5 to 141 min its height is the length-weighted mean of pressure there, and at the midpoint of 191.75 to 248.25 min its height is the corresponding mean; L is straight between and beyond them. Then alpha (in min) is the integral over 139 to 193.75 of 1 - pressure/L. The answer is -4.9 min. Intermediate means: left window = 43.5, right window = 32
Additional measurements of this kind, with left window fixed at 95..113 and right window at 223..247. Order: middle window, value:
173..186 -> 0.7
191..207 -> 7.4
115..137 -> -0.2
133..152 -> -1.7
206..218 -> 3.6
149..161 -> -1.3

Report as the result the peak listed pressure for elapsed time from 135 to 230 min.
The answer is 50.51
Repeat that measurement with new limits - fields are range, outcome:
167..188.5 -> 43.27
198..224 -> 39.25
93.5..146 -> 45.93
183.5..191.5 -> 35.53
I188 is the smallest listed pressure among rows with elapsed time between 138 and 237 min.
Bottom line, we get 18.51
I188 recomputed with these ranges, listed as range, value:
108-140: 42.39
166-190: 29.19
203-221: 19.57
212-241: 24.2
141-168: 40.1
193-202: 19.49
